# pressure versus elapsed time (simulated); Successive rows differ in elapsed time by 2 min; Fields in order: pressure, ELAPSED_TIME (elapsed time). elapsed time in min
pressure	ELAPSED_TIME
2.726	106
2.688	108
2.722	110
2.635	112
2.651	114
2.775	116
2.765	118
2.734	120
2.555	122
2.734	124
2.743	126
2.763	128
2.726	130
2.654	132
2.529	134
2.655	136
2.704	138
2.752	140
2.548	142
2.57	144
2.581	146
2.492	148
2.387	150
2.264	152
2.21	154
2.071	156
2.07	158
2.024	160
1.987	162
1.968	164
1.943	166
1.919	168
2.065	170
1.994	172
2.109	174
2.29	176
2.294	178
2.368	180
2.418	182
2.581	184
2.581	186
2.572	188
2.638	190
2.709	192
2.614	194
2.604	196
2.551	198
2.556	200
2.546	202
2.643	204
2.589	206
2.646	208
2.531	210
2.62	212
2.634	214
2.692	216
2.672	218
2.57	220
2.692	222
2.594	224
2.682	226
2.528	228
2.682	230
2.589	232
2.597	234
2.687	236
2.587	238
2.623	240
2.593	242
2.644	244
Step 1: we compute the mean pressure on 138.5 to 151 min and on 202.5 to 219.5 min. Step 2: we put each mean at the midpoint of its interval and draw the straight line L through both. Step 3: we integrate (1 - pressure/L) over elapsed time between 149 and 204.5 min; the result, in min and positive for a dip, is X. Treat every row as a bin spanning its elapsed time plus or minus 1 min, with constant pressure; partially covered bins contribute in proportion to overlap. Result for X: 5.9 min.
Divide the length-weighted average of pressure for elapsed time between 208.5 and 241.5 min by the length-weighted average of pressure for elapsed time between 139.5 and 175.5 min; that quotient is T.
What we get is 1.19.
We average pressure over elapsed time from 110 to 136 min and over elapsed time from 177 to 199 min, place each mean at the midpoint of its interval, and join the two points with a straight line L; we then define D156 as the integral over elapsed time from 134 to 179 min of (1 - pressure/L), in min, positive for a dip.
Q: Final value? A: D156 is 5.9 min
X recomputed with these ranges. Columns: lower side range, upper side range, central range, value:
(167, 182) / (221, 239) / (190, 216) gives -2.2 min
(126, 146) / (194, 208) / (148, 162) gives 2.4 min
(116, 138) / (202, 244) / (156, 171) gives 3.7 min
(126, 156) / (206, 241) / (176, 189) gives 0.7 min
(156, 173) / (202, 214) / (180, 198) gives -1.8 min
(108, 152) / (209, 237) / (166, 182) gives 2.9 min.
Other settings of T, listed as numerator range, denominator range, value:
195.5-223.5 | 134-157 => 1.05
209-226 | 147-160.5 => 1.18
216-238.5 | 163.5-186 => 1.20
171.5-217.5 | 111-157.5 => 0.98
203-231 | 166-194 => 1.12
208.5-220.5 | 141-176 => 1.20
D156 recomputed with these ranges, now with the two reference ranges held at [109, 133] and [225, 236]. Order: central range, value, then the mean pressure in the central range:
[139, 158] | 1.9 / 2.41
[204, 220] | 0.1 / 2.62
